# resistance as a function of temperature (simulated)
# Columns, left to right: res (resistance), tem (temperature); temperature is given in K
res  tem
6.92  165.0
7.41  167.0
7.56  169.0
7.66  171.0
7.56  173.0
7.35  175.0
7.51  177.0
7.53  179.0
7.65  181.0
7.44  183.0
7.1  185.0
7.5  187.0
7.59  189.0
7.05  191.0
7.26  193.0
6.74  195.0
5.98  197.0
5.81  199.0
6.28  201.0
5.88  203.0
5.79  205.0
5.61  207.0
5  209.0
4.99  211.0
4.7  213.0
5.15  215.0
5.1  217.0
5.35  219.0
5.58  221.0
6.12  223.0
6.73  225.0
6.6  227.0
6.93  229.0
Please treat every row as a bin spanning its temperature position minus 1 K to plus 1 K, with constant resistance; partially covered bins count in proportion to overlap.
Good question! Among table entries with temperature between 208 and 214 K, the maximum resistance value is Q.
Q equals 5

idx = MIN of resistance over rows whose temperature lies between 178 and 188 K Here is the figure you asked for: 7.1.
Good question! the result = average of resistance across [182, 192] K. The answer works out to 7.34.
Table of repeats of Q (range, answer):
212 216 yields 5.15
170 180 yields 7.66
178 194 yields 7.65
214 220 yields 5.35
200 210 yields 6.28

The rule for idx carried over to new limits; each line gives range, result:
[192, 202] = 5.81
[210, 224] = 4.7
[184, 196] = 6.74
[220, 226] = 5.58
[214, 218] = 5.1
